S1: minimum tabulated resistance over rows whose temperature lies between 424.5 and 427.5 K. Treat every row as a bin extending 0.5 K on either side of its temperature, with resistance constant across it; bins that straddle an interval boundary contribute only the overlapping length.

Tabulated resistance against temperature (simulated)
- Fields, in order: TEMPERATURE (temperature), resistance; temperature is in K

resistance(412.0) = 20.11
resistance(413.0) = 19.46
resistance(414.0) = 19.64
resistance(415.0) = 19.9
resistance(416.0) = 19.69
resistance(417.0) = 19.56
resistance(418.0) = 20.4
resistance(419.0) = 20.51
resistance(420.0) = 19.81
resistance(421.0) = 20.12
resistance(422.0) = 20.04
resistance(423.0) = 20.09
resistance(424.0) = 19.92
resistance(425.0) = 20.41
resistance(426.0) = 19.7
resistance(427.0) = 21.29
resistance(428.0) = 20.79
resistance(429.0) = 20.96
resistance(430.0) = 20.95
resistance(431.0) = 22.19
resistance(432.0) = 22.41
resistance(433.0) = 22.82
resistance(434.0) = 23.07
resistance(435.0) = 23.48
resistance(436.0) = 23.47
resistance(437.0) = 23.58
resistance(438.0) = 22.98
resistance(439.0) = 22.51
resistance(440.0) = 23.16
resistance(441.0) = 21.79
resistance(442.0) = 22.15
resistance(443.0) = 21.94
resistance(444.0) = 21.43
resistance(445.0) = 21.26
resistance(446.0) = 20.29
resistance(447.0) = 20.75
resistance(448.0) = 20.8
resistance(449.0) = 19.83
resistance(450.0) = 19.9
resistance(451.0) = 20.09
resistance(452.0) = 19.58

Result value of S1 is 19.7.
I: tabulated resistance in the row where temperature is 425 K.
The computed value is 20.41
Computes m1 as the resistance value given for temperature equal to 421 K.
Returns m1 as 20.12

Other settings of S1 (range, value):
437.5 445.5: 21.26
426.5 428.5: 20.79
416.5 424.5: 19.56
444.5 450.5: 19.83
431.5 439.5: 22.41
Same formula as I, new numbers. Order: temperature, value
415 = 19.9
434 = 23.07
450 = 19.9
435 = 23.48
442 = 22.15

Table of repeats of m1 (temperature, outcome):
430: 20.95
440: 23.16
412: 20.11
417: 19.56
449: 19.83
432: 22.41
